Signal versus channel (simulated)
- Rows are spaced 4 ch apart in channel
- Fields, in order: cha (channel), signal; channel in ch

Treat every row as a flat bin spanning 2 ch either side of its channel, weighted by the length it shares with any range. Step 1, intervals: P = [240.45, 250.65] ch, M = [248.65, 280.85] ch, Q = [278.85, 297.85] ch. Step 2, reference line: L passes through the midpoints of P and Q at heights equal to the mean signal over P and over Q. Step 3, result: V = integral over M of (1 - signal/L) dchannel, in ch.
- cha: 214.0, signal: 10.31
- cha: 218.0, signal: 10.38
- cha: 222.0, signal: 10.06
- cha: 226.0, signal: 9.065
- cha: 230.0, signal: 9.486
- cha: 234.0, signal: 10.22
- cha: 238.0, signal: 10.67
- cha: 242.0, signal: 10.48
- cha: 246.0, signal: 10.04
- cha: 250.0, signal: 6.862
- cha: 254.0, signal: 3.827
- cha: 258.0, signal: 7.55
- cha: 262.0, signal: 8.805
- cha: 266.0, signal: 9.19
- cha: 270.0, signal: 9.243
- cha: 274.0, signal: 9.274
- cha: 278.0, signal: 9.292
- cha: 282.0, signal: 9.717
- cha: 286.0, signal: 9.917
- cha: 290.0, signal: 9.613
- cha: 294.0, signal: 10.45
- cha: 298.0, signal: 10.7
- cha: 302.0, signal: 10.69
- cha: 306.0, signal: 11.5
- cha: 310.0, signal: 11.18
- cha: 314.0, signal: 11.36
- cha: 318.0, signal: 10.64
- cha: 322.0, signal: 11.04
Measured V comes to 5.3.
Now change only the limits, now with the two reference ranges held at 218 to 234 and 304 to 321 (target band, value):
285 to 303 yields 1.0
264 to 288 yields 2.5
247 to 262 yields 5.1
